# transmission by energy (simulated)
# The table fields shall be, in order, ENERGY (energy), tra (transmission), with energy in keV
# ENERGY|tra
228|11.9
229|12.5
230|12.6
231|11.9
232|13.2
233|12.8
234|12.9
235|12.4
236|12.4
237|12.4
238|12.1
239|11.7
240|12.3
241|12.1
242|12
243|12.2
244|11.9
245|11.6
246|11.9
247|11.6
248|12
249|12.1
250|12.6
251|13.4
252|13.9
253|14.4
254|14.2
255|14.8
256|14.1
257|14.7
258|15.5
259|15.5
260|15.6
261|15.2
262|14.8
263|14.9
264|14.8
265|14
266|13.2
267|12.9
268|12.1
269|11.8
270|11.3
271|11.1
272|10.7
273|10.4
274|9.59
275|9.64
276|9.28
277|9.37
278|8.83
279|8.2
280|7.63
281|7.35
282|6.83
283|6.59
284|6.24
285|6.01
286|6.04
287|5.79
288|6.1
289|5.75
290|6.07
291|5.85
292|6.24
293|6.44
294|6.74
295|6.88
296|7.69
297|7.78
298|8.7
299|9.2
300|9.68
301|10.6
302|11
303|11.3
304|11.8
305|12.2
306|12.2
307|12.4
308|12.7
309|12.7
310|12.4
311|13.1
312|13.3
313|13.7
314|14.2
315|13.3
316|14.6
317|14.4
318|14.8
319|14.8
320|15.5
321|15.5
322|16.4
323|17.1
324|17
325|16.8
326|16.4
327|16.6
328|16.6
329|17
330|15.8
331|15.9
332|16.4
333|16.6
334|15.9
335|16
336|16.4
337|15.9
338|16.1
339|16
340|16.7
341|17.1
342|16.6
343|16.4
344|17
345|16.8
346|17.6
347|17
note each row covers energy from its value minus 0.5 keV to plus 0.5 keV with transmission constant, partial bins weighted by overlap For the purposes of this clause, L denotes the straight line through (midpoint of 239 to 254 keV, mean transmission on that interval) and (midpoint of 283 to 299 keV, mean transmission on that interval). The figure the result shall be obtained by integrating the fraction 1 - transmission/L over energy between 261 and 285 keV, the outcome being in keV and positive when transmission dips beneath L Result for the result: -3.6 keV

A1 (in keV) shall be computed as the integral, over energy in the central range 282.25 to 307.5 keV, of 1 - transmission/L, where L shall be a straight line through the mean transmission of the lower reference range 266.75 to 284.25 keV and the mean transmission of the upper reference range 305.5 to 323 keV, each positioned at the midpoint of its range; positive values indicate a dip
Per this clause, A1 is 7.8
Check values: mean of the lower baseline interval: 9.43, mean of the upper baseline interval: 14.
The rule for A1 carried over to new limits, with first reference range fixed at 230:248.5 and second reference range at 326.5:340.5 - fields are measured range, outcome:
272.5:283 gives 4.0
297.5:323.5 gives 4.0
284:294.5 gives 6.0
